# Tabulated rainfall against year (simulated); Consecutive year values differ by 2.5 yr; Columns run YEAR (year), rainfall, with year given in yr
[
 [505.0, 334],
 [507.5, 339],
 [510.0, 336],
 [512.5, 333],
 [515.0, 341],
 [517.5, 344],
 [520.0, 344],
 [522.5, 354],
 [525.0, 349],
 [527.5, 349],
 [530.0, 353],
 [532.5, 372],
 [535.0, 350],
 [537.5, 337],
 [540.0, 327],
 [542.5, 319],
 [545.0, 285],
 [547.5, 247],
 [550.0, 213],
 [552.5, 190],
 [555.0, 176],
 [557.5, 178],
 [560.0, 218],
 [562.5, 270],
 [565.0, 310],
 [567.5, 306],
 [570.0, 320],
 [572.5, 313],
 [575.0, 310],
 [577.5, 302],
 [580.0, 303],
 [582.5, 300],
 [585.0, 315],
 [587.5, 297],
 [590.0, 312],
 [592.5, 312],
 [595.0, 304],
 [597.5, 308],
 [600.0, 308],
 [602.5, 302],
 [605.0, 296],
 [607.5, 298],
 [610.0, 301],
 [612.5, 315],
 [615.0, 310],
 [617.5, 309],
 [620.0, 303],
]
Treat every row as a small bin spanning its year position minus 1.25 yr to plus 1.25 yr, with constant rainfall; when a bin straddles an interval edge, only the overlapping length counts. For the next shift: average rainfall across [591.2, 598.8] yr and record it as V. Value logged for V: 308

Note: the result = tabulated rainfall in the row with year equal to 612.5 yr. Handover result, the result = 315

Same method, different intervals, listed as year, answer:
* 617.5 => 309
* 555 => 176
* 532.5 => 372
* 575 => 310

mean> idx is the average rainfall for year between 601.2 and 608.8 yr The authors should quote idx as 299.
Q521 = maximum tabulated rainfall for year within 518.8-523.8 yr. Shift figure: 354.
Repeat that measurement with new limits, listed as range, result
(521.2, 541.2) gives 372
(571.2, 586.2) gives 315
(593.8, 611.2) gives 308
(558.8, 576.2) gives 320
